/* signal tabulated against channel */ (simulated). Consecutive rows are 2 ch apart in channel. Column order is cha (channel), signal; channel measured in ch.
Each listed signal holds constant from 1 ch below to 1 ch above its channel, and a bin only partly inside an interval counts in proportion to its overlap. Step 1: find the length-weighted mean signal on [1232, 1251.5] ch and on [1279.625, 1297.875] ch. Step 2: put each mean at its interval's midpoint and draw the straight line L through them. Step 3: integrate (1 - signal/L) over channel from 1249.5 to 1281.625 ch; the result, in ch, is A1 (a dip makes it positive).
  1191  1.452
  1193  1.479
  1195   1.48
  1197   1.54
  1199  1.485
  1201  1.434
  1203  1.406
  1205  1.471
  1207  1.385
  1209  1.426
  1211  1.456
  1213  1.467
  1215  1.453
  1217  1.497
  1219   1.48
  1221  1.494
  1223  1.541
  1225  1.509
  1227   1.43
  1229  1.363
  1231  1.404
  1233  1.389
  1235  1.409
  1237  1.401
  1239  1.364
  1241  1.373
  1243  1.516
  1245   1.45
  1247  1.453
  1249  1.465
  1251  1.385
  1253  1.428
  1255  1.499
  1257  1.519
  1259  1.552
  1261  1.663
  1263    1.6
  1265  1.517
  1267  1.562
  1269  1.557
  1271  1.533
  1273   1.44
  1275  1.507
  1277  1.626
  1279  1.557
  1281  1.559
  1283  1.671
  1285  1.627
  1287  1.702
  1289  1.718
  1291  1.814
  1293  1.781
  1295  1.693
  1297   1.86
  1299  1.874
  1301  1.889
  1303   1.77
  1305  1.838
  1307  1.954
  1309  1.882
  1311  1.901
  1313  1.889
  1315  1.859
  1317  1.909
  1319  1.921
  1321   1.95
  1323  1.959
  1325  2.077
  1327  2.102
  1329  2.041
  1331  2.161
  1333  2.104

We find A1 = 0.7 ch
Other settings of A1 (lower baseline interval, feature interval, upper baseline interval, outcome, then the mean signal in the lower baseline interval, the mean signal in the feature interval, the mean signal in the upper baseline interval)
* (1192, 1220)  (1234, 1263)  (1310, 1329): 3.2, 1.46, 1.47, 1.96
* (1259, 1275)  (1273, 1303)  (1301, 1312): 0.4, 1.55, 1.7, 1.87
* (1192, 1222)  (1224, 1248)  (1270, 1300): 1.8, 1.46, 1.42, 1.66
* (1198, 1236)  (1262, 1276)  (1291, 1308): 1.3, 1.45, 1.53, 1.83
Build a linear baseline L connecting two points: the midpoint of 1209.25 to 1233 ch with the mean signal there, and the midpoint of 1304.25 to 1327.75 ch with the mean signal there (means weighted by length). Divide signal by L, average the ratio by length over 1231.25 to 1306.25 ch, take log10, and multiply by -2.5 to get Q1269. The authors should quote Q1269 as 0.079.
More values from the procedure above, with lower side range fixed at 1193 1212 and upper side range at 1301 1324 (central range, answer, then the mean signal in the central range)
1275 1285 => 0.11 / 1.6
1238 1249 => 0.13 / 1.43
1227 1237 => 0.13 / 1.4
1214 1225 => 0.02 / 1.49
